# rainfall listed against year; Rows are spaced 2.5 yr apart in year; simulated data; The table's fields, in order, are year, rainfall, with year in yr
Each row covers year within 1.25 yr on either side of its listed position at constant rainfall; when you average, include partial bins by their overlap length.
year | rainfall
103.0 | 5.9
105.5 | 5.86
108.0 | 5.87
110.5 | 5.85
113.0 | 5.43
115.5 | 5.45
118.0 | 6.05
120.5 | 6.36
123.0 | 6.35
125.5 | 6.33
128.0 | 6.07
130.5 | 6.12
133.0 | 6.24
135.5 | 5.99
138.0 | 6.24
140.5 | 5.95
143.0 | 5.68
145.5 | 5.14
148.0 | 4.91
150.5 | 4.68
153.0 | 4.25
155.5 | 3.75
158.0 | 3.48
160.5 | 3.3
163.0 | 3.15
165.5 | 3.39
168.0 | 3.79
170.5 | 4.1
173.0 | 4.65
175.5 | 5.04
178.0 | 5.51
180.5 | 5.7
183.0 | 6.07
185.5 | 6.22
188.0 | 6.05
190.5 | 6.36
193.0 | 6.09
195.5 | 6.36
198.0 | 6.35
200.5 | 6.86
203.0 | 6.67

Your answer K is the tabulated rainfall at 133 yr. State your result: 6.24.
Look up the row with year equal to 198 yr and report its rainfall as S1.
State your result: 6.35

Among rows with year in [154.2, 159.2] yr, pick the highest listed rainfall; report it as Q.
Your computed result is 3.75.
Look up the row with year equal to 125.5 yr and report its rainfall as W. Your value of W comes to 6.33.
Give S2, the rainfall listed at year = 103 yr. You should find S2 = 5.9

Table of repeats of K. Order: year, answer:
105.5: 5.86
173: 4.65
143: 5.68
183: 6.07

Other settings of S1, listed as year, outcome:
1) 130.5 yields 6.12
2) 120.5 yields 6.36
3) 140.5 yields 5.95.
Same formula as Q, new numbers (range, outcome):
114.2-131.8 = 6.36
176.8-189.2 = 6.22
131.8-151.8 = 6.24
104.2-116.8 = 5.87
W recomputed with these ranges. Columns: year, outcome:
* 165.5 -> 3.39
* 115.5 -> 5.45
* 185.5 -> 6.22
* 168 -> 3.79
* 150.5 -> 4.68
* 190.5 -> 6.36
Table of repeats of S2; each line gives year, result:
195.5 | 6.36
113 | 5.43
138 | 6.24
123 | 6.35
